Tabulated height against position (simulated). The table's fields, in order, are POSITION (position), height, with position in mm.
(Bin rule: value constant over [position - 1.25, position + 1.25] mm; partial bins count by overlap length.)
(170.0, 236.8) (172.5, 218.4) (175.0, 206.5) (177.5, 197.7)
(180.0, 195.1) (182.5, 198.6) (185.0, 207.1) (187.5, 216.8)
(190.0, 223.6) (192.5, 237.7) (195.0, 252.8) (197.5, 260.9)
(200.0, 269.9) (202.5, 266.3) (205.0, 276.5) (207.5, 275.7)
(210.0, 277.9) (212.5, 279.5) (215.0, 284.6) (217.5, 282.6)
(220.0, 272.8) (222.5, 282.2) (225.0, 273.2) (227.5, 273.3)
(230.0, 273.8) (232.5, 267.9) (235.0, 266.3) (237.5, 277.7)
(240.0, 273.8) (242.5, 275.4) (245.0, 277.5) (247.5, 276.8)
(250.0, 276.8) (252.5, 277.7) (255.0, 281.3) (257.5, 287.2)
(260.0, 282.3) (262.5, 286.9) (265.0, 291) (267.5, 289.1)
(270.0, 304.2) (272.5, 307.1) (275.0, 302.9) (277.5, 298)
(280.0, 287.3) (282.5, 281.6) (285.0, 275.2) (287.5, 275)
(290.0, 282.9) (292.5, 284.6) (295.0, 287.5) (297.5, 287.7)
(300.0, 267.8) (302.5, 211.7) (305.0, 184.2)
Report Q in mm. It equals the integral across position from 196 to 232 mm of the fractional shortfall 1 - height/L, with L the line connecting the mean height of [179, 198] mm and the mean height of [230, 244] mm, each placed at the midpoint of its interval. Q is -3.8 mm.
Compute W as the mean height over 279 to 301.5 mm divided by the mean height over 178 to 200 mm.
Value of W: 1.24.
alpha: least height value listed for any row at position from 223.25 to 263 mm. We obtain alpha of 266.3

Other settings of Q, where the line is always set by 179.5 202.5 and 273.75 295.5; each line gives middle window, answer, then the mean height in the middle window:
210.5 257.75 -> -3.7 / 277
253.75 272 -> -1.1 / 290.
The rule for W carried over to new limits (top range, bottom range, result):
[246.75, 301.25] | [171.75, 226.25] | 1.15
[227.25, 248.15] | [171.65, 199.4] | 1.24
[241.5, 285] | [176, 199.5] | 1.29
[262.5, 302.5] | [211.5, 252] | 1.04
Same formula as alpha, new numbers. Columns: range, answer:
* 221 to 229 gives 273.2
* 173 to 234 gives 195.1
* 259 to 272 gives 282.3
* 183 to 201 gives 207.1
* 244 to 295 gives 275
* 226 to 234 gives 267.9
